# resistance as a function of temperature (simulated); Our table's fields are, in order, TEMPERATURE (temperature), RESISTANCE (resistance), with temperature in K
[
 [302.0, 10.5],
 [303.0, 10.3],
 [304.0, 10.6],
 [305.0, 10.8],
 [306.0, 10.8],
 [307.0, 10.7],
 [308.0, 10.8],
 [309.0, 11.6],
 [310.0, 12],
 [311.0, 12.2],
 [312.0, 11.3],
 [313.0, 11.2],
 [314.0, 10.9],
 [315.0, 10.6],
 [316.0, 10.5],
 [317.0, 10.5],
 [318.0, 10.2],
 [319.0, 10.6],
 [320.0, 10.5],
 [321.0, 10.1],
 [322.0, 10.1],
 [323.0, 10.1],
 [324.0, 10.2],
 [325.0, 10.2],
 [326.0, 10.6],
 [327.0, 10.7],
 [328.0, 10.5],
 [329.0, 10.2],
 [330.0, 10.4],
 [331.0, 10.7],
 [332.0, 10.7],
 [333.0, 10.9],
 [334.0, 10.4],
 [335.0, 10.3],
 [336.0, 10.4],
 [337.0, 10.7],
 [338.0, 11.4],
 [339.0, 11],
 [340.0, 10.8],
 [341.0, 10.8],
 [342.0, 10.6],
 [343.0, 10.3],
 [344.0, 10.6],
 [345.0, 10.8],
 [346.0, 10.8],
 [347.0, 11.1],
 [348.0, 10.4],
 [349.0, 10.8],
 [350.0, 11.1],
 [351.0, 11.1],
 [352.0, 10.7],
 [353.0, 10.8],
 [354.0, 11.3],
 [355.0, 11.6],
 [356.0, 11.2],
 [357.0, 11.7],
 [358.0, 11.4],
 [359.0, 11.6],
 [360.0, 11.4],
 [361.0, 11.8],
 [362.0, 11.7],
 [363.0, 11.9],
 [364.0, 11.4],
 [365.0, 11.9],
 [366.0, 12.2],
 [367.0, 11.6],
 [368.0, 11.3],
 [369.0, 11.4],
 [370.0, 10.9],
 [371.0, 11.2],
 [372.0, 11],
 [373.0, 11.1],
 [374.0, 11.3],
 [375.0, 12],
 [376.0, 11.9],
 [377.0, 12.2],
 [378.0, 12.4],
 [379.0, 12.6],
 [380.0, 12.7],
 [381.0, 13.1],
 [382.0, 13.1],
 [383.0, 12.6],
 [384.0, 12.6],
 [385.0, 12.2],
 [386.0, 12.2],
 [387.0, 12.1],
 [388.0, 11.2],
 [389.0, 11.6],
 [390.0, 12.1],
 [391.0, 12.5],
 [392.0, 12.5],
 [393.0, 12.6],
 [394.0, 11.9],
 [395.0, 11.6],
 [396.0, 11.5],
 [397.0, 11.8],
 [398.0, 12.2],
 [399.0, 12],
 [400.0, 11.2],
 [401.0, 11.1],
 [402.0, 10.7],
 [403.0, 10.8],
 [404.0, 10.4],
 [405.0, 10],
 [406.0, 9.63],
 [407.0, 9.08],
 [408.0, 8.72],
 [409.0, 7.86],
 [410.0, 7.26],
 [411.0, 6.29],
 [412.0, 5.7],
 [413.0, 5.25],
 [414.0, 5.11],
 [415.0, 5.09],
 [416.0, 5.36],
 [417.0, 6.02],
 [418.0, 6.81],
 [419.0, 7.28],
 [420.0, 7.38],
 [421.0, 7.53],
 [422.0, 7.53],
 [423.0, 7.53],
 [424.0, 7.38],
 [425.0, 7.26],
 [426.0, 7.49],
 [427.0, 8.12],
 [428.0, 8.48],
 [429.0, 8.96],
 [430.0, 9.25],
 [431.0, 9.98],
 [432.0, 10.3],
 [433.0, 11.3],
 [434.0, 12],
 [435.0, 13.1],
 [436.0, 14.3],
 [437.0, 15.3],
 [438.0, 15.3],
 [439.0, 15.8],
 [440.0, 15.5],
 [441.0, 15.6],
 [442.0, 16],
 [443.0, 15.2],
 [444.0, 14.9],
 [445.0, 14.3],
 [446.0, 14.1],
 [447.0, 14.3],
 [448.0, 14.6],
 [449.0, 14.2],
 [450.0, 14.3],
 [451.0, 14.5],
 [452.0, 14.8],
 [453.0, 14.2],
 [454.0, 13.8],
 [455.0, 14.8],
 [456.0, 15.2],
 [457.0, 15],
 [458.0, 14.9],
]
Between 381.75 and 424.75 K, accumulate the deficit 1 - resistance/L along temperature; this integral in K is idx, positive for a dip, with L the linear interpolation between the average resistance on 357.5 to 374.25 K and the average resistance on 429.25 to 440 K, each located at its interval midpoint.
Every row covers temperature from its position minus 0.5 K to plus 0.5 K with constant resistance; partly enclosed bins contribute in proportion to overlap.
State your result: 8.8 K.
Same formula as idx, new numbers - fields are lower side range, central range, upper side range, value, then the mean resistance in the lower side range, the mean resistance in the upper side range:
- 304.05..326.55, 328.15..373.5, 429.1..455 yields 2.2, 10.7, 13.8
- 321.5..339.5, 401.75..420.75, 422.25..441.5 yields 5.9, 10.5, 11.2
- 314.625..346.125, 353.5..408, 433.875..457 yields 3.0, 10.5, 14.7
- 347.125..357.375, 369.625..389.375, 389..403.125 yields -0.9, 11.1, 11.8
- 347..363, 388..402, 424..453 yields 0.2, 11.3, 12.8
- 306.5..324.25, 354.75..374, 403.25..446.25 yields -2.0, 10.8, 9.88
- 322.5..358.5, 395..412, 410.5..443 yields -0.1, 10.8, 9.6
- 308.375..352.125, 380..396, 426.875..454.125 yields -0.2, 10.7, 13.4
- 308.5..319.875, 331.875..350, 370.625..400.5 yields 1.1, 11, 12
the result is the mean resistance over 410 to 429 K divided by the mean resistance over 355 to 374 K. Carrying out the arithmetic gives 0.6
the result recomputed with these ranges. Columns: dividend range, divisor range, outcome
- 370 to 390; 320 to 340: 1.14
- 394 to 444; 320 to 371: 0.91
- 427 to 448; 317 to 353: 1.24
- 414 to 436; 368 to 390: 0.70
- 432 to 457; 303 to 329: 1.34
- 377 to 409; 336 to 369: 1.04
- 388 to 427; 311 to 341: 0.86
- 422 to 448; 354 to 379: 1.04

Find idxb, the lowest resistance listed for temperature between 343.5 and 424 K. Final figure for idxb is 5.09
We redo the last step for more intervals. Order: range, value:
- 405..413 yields 5.25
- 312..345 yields 10.1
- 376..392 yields 11.2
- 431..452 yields 9.98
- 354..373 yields 10.9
